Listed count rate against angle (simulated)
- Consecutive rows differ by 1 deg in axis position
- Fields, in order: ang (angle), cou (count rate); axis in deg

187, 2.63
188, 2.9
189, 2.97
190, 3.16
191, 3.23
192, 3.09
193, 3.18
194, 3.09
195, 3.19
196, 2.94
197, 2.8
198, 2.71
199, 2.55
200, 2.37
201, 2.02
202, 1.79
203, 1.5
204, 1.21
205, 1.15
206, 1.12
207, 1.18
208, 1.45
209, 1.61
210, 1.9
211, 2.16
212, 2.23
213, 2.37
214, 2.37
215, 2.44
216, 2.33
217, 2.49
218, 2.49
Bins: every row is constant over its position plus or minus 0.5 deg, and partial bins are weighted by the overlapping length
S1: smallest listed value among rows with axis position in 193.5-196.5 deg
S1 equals 2.94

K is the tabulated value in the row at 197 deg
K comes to 2.8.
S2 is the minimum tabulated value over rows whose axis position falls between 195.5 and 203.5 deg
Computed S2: 1.5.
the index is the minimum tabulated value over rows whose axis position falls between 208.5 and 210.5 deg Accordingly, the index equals 1.61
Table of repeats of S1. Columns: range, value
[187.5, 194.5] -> 2.9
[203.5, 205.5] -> 1.15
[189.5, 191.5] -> 3.16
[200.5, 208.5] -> 1.12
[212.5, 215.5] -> 2.37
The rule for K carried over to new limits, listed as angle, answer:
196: 2.94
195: 3.19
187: 2.63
